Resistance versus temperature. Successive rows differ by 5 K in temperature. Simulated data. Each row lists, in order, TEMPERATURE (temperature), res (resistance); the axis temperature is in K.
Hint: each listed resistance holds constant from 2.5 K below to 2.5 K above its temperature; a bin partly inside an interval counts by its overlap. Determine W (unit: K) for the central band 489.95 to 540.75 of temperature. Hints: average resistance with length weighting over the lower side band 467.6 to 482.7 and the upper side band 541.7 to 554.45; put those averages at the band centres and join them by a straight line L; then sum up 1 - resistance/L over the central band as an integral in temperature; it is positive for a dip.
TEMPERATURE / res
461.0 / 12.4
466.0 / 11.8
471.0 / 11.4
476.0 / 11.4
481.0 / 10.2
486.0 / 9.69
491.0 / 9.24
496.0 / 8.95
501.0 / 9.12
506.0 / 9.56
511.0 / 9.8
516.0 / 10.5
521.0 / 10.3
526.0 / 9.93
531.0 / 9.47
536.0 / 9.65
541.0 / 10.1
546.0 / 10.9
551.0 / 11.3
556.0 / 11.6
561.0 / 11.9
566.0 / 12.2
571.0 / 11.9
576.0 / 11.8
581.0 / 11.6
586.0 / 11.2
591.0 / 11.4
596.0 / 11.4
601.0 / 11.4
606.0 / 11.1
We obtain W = 6.2 K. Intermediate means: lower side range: 11.1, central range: 9.68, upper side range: 11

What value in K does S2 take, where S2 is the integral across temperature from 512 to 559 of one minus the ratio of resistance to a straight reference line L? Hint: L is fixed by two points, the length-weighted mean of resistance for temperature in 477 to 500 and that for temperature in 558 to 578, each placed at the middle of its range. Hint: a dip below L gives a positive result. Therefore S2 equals 2.5 K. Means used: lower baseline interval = 9.62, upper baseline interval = 11.9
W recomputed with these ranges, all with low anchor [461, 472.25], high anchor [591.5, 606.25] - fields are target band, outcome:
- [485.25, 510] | 5.0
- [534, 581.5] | 0.8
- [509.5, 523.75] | 1.7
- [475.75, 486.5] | 1.3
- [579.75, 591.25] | 0.0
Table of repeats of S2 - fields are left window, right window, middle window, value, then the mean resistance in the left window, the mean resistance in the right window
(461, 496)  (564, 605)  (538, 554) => 0.7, 10.6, 11.6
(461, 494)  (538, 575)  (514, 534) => 2.0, 10.7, 11.4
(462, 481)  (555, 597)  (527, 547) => 2.8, 11.4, 11.7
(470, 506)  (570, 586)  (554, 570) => -0.8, 9.91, 11.7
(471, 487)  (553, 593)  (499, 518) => 2.1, 10.7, 11.7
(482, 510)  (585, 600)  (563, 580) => -1.6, 9.39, 11.4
